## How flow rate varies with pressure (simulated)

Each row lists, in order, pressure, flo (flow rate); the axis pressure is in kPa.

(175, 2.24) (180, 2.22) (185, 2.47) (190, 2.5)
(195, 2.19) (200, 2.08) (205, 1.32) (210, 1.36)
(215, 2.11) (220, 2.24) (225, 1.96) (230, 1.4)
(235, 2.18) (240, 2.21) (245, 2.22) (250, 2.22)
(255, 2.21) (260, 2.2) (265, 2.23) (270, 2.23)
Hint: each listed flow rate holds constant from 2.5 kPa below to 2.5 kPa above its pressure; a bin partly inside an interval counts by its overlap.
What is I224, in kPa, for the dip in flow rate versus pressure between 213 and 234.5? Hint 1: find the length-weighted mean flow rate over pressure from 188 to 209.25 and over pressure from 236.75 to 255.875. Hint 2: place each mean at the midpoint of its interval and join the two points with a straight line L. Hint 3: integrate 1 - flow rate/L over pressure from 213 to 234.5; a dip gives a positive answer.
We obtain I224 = 1.5 kPa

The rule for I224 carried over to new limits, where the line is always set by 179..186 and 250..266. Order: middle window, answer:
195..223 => 5.4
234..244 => 0.2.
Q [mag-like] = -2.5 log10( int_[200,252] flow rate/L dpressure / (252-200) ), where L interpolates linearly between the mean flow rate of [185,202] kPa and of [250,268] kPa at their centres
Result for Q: 0.169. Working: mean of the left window 2.29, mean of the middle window 1.93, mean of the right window 2.21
